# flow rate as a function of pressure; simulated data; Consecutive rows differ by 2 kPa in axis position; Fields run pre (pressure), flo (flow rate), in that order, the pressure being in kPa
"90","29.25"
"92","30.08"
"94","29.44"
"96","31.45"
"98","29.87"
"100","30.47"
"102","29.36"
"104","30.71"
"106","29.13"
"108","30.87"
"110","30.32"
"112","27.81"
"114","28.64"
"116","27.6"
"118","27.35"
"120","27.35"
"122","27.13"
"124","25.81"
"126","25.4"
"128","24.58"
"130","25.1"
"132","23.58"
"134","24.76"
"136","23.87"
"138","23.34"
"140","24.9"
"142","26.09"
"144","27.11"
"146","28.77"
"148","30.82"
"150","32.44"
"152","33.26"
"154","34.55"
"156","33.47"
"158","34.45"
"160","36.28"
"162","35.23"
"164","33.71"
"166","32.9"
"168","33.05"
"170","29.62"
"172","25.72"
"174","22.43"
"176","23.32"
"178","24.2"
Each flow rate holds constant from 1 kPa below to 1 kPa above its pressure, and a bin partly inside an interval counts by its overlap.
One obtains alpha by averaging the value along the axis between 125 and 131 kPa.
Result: 25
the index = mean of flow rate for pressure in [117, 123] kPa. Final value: 27.3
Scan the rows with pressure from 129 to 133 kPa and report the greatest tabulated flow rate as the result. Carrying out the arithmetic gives 25.1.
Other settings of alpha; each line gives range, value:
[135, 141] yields 24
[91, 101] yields 30.3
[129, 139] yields 24.1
